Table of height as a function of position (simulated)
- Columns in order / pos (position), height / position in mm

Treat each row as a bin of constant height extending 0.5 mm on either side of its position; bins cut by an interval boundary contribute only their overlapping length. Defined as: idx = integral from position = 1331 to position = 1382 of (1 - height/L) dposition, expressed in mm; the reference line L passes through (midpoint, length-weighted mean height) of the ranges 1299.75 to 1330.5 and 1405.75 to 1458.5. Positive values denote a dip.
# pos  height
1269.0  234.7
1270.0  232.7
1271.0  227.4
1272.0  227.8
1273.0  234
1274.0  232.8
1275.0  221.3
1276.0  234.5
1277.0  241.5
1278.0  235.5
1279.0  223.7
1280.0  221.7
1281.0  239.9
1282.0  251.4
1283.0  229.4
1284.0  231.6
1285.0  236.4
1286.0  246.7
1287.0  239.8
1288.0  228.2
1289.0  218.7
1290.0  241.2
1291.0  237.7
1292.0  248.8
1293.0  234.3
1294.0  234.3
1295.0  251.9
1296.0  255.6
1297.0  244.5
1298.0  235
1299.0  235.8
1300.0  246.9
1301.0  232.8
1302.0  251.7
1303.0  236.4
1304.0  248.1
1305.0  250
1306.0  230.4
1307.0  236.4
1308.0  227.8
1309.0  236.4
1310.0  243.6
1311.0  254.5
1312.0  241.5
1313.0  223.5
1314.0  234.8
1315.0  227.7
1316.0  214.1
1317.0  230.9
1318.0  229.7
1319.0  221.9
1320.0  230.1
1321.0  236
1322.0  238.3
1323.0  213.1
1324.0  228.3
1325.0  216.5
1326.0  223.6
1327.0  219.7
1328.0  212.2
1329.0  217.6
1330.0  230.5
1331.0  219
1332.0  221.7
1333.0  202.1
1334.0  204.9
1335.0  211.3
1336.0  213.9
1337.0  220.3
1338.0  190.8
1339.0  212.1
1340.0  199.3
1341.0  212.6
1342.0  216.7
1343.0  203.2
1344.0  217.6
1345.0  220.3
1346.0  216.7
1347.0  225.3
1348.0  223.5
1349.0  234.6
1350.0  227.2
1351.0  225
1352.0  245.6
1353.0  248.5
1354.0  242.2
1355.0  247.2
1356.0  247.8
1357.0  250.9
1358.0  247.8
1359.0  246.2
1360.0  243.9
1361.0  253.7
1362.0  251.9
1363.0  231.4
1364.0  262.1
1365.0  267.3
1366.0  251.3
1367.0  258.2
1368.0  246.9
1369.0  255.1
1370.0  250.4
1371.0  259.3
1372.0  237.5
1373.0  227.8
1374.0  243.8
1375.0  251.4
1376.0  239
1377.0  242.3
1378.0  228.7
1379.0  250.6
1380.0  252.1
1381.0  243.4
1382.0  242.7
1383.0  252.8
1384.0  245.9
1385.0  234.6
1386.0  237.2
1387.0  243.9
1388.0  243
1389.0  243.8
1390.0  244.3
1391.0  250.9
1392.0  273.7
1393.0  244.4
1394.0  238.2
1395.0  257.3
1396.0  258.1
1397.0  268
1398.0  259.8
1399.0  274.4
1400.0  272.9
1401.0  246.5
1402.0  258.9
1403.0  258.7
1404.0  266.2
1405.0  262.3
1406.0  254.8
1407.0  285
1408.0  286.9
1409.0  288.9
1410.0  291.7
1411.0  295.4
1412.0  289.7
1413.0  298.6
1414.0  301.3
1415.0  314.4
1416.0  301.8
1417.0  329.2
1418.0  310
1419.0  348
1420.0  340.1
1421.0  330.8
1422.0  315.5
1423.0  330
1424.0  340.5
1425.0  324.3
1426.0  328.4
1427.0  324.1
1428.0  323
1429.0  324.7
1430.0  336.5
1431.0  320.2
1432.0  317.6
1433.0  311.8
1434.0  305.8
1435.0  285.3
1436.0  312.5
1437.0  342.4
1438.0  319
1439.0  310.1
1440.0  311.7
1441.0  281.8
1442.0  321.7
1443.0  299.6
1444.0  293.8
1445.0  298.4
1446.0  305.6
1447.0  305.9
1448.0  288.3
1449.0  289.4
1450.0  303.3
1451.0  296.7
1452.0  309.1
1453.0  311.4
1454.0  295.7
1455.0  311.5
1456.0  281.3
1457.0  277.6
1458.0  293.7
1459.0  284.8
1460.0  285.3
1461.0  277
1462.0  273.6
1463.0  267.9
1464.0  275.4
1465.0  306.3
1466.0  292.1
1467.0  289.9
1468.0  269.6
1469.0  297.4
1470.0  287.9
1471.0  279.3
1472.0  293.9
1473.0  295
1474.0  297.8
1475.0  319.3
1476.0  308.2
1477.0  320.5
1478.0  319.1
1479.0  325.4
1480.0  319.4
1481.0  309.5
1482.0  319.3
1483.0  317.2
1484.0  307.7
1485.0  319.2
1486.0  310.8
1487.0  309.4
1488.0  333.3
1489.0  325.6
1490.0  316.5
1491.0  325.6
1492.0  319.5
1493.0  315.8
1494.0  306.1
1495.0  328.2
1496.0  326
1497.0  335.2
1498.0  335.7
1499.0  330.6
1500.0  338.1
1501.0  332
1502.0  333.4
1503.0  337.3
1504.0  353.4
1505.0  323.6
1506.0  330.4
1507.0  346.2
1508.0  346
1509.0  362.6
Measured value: 4.83 mm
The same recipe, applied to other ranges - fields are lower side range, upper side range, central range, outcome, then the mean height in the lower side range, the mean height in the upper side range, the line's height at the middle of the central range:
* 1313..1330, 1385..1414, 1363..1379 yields 0.1 mm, 225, 264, 250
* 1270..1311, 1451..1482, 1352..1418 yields 2.6 mm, 237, 296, 269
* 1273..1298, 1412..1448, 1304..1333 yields 2.9 mm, 237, 315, 255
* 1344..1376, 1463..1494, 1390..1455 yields -4.8 mm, 243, 307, 277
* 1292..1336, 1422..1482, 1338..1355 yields 1.7 mm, 231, 304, 248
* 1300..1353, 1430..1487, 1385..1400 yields 0.6 mm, 225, 302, 264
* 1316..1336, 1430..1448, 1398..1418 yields 0.1 mm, 221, 309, 285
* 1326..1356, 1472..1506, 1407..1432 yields -3.8 mm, 221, 321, 274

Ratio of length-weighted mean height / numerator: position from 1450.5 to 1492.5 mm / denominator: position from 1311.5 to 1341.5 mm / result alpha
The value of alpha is 1.37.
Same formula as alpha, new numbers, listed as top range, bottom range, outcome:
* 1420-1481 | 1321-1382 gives 1.31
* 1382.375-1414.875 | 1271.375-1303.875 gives 1.11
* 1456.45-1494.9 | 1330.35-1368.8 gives 1.31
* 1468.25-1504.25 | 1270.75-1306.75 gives 1.34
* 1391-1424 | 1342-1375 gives 1.19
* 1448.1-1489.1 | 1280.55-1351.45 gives 1.31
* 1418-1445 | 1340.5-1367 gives 1.34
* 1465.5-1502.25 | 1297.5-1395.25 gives 1.33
